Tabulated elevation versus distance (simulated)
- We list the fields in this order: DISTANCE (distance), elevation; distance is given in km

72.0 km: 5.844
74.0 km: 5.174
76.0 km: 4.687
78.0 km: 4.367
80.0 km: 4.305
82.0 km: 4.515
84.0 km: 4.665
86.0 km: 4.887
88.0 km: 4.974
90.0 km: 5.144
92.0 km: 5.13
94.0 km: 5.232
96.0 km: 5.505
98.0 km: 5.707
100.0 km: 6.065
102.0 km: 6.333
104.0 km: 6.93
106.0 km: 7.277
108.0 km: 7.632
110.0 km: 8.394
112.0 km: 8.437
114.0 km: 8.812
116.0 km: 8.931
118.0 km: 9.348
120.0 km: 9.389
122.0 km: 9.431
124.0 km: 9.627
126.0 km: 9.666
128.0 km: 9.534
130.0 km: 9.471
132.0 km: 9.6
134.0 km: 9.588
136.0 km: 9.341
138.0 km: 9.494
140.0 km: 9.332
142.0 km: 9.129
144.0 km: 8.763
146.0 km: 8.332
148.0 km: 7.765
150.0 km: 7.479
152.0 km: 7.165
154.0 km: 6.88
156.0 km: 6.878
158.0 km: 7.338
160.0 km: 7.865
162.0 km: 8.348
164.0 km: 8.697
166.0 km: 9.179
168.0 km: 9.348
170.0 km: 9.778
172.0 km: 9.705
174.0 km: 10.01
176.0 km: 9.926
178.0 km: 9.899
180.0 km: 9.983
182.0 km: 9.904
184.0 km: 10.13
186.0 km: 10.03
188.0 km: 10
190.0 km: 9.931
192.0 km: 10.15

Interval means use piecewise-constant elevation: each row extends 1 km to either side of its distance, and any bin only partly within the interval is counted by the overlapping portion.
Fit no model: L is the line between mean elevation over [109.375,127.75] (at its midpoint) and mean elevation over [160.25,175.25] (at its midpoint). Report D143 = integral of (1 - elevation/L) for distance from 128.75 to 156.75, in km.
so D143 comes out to 1.98 km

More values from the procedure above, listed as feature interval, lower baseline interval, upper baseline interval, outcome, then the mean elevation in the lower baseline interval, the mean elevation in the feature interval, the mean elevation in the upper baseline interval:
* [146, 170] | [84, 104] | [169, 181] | 2.6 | 5.48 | 8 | 9.88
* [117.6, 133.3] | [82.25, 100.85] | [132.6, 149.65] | -3.6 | 5.22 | 9.52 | 8.93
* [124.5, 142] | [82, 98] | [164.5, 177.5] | -4.6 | 5.08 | 9.49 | 9.63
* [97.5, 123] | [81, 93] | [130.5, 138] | -2.6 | 4.89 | 7.94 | 9.5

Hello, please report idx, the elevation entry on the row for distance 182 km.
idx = 9.904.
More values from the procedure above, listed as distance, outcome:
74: 5.174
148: 7.765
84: 4.665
